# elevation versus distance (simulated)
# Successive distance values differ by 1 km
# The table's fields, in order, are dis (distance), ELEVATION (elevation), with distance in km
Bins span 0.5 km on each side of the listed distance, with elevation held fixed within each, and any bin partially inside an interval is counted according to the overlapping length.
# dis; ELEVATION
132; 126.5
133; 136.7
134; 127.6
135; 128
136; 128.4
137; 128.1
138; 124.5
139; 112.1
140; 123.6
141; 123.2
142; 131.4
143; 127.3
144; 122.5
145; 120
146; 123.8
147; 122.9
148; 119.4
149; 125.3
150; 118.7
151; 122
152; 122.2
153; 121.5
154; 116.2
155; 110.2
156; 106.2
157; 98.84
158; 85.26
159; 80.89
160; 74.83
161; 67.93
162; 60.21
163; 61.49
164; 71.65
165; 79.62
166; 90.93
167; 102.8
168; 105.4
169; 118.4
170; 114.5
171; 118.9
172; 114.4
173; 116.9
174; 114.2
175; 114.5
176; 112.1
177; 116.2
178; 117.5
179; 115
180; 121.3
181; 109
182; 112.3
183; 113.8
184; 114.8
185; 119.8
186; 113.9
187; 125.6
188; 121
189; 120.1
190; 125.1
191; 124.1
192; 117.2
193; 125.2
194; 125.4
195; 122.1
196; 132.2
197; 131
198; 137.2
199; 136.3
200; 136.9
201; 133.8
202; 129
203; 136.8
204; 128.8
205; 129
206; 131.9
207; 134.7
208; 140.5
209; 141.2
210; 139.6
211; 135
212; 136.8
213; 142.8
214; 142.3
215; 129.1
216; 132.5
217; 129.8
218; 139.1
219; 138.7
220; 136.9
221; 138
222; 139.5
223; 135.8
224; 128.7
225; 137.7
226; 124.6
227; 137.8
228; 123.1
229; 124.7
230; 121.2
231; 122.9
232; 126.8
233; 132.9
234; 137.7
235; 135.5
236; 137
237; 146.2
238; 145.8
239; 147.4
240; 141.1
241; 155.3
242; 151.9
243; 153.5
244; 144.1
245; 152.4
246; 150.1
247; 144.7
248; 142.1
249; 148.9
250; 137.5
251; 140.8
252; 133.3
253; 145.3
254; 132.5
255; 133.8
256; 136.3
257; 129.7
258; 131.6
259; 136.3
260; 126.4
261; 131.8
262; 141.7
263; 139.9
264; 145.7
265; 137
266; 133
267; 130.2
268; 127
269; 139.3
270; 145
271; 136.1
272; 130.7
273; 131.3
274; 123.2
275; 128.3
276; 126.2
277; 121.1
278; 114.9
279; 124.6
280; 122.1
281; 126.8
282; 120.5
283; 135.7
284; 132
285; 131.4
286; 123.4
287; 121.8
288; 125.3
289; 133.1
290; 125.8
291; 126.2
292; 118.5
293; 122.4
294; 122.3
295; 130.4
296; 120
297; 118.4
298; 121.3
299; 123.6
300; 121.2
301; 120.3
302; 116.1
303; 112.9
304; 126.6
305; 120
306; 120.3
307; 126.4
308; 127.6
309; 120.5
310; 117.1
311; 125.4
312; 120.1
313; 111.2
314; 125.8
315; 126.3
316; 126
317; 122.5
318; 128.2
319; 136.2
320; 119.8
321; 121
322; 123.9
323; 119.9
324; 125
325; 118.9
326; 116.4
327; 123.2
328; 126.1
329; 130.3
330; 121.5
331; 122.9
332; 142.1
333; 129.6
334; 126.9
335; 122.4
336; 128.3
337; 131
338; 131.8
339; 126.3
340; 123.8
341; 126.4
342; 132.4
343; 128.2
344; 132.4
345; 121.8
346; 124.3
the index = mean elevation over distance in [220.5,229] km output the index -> 133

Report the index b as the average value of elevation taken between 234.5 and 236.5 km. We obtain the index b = 136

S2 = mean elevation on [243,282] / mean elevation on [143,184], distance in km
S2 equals 1.3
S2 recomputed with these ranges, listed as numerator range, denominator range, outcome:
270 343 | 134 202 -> 1.09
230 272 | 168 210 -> 1.12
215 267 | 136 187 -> 1.25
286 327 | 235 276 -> 0.88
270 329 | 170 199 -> 1.04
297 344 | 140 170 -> 1.18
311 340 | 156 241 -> 1.03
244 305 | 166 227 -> 1.03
